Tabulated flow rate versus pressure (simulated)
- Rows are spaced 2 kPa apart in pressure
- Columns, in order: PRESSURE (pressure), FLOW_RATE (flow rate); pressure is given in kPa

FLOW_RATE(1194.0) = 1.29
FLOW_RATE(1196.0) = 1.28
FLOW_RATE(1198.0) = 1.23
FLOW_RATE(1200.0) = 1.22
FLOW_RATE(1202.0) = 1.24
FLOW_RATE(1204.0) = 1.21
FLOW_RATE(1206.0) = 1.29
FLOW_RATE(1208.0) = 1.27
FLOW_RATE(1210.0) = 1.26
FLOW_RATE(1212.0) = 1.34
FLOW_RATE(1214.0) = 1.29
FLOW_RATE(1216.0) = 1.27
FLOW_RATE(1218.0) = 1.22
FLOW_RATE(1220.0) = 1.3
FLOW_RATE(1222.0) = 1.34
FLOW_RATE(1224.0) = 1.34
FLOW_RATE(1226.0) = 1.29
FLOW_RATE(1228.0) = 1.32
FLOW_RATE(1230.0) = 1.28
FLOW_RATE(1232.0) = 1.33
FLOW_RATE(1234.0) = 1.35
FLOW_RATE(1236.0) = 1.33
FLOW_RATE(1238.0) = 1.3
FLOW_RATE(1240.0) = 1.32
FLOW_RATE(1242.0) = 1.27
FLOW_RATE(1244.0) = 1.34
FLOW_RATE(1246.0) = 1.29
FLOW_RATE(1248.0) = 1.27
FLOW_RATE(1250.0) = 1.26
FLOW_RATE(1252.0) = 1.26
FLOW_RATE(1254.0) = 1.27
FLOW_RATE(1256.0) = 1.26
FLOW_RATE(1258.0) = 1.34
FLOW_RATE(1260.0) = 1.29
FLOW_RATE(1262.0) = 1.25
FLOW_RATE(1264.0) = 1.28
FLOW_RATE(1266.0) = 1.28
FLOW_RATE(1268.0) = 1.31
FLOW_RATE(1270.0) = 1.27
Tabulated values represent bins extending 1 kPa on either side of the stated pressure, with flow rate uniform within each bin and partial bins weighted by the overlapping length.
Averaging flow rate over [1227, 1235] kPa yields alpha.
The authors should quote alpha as 1.32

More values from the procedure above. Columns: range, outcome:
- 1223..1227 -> 1.31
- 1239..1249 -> 1.3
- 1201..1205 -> 1.23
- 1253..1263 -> 1.28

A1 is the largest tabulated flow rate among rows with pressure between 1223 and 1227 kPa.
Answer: 1.34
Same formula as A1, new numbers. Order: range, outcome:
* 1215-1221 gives 1.3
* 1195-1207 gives 1.29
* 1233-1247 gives 1.35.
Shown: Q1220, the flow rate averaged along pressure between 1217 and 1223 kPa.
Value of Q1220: 1.29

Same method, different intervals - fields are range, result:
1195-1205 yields 1.24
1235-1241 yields 1.32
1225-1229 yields 1.31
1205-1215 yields 1.29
